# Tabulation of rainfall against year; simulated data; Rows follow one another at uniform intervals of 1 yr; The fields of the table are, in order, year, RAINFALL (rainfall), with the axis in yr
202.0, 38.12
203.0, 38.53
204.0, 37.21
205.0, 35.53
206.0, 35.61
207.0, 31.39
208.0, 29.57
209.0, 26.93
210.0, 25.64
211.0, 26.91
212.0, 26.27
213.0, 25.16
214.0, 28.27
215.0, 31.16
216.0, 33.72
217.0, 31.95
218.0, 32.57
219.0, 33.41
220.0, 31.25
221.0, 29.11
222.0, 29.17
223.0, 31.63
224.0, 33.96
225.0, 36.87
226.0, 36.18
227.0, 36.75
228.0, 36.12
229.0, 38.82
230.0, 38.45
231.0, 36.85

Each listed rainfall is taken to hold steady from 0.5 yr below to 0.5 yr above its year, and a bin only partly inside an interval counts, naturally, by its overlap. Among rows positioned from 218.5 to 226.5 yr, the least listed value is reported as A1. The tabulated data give 29.11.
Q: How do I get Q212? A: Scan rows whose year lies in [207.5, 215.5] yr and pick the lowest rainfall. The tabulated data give 25.16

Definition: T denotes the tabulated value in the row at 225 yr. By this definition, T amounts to 36.87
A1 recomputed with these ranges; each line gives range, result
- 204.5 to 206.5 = 35.53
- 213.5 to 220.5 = 28.27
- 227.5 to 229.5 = 36.12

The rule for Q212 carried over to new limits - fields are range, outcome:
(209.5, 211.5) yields 25.64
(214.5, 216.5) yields 31.16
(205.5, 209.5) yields 26.93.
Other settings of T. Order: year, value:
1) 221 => 29.11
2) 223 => 31.63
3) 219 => 33.41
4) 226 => 36.18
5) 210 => 25.64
